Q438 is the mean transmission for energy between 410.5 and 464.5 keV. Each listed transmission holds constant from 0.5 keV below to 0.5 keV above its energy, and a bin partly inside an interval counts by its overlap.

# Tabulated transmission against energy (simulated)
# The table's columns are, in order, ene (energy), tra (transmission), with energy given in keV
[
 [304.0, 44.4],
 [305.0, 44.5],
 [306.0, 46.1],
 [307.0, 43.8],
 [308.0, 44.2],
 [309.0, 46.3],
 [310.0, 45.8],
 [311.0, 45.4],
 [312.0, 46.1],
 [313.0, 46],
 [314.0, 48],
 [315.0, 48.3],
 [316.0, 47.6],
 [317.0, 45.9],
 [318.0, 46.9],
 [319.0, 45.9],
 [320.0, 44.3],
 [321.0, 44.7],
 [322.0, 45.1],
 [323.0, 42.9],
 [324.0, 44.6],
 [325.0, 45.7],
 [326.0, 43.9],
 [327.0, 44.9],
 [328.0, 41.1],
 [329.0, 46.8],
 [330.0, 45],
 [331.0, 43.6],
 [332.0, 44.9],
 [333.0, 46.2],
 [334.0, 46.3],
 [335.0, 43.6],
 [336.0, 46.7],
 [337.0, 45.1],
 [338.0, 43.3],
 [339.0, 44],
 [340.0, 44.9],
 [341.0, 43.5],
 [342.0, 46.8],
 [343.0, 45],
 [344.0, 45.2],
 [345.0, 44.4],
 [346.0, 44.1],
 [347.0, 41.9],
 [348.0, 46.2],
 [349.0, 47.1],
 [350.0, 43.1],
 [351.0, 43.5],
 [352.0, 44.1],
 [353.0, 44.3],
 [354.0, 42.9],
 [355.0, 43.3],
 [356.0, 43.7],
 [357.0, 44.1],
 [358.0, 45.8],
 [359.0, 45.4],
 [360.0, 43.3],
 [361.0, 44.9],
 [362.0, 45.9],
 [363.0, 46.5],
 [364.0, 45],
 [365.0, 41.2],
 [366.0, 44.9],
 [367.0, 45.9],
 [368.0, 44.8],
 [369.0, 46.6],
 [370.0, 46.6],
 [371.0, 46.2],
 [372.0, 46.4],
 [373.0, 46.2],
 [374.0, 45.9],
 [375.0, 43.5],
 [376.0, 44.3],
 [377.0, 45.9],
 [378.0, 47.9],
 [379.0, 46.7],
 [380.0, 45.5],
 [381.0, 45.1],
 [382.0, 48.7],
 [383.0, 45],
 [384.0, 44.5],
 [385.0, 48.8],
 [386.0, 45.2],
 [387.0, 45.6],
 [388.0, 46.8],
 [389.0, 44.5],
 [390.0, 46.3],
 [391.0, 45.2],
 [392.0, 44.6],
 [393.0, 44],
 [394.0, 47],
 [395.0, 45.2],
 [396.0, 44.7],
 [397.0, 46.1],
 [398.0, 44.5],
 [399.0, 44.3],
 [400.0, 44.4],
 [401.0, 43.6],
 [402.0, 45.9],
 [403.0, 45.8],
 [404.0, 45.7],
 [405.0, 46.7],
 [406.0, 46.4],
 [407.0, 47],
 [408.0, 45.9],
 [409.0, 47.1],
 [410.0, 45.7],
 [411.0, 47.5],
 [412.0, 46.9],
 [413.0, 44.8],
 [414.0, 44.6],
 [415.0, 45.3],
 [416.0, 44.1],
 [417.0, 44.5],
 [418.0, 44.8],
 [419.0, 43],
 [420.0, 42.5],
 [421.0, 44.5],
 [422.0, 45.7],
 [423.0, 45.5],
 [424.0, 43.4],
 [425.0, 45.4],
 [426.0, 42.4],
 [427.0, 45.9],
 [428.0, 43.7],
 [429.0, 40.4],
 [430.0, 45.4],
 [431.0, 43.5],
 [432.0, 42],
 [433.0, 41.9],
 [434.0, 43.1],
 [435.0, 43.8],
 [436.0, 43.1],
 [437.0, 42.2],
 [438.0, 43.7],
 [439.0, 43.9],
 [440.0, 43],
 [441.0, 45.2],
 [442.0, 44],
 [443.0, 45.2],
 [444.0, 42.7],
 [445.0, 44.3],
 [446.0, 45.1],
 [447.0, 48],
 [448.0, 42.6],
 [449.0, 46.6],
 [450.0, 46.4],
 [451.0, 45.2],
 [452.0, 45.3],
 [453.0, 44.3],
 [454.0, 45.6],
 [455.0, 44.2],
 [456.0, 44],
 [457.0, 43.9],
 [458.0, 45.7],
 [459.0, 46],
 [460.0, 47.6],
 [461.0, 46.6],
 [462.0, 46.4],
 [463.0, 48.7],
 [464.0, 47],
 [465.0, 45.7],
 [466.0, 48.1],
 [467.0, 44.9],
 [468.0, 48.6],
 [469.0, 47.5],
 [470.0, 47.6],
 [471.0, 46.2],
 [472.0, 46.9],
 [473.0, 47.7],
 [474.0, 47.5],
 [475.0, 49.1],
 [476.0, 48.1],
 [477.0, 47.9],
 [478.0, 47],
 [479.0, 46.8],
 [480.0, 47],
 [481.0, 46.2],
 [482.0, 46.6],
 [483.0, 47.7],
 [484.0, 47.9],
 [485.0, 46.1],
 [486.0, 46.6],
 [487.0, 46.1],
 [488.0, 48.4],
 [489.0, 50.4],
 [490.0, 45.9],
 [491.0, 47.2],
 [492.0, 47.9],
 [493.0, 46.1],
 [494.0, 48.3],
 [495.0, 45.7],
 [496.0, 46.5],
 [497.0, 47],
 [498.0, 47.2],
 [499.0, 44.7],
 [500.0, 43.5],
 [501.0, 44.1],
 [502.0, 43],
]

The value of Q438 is 44.6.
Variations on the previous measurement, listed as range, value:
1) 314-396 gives 45.2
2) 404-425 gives 45.3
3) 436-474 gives 45.6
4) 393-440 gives 44.6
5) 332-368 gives 44.6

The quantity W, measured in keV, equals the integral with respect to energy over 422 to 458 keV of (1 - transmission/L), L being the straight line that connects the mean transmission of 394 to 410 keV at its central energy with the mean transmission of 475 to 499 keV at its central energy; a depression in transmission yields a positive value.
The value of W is 1.6 keV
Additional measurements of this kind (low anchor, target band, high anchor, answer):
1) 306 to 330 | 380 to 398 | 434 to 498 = 0.03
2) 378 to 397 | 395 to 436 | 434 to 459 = 0.45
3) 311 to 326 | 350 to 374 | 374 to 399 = 0.45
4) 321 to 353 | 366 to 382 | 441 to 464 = -0.36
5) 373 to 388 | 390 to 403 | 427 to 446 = 0.06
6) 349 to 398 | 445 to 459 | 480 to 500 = 0.36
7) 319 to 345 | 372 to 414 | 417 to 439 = -1.62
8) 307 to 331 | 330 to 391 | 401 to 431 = 0.12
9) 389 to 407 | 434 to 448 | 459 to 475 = 0.72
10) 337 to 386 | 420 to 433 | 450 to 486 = 0.61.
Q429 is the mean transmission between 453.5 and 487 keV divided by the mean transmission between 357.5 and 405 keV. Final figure 1.03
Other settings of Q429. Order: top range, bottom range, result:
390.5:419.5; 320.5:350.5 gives 1.01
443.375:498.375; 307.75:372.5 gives 1.03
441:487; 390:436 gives 1.03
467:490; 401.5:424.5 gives 1.04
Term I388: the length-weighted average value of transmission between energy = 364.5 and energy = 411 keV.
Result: 45.6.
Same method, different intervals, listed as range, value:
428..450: 43.9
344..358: 44.2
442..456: 45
